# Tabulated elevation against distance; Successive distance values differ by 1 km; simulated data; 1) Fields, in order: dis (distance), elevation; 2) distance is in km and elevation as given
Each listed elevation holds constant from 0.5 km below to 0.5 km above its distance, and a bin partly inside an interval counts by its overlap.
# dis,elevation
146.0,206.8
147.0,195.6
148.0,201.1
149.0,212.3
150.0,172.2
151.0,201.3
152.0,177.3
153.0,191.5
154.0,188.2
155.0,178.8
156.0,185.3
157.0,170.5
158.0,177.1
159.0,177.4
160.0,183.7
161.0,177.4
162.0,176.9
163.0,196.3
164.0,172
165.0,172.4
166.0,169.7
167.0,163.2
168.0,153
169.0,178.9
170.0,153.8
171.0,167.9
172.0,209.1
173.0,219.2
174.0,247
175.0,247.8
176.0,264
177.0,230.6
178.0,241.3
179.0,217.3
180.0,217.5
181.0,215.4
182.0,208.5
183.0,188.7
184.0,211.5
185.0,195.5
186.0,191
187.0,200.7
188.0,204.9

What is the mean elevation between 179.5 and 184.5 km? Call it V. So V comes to 208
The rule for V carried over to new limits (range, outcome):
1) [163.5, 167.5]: 169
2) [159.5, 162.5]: 179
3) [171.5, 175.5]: 231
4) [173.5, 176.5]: 253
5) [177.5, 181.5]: 223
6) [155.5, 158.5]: 178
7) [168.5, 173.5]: 186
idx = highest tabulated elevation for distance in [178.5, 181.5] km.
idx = 217.5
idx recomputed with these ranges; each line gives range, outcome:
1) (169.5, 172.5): 209.1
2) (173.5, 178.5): 264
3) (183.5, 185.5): 211.5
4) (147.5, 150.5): 212.3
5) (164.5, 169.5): 178.9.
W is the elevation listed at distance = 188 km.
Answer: 204.9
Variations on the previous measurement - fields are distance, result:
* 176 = 264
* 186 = 191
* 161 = 177.4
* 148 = 201.1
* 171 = 167.9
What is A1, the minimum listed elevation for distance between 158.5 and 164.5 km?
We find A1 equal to 172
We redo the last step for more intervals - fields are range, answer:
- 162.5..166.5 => 169.7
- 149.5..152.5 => 172.2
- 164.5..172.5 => 153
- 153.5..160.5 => 170.5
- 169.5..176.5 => 153.8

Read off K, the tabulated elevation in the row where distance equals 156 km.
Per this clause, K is 185.3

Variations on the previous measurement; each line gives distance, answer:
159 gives 177.4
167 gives 163.2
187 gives 200.7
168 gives 153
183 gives 188.7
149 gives 212.3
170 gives 153.8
